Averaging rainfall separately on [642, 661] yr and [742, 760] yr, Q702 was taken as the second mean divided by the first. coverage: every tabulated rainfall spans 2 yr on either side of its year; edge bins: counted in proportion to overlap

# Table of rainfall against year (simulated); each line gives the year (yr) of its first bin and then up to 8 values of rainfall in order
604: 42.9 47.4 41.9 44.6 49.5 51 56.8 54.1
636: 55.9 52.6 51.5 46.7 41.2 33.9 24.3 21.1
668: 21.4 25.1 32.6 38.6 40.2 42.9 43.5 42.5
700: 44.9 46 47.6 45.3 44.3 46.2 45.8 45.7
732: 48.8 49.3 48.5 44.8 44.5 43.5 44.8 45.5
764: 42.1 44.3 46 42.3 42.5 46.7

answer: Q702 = 1.10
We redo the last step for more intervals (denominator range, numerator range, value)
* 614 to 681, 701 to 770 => 1.11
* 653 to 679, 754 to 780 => 1.60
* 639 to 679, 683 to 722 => 1.28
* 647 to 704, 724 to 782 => 1.26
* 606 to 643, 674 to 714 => 0.84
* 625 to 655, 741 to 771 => 0.88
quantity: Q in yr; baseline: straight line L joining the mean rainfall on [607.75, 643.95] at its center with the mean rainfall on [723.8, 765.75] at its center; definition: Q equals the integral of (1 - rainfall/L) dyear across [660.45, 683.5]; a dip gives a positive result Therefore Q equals 9.6 yr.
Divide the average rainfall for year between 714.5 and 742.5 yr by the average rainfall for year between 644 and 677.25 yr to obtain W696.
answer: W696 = 1.5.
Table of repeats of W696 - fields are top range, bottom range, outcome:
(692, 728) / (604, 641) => 0.91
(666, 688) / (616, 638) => 0.62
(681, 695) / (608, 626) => 0.90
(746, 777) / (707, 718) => 0.97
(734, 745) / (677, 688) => 1.21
